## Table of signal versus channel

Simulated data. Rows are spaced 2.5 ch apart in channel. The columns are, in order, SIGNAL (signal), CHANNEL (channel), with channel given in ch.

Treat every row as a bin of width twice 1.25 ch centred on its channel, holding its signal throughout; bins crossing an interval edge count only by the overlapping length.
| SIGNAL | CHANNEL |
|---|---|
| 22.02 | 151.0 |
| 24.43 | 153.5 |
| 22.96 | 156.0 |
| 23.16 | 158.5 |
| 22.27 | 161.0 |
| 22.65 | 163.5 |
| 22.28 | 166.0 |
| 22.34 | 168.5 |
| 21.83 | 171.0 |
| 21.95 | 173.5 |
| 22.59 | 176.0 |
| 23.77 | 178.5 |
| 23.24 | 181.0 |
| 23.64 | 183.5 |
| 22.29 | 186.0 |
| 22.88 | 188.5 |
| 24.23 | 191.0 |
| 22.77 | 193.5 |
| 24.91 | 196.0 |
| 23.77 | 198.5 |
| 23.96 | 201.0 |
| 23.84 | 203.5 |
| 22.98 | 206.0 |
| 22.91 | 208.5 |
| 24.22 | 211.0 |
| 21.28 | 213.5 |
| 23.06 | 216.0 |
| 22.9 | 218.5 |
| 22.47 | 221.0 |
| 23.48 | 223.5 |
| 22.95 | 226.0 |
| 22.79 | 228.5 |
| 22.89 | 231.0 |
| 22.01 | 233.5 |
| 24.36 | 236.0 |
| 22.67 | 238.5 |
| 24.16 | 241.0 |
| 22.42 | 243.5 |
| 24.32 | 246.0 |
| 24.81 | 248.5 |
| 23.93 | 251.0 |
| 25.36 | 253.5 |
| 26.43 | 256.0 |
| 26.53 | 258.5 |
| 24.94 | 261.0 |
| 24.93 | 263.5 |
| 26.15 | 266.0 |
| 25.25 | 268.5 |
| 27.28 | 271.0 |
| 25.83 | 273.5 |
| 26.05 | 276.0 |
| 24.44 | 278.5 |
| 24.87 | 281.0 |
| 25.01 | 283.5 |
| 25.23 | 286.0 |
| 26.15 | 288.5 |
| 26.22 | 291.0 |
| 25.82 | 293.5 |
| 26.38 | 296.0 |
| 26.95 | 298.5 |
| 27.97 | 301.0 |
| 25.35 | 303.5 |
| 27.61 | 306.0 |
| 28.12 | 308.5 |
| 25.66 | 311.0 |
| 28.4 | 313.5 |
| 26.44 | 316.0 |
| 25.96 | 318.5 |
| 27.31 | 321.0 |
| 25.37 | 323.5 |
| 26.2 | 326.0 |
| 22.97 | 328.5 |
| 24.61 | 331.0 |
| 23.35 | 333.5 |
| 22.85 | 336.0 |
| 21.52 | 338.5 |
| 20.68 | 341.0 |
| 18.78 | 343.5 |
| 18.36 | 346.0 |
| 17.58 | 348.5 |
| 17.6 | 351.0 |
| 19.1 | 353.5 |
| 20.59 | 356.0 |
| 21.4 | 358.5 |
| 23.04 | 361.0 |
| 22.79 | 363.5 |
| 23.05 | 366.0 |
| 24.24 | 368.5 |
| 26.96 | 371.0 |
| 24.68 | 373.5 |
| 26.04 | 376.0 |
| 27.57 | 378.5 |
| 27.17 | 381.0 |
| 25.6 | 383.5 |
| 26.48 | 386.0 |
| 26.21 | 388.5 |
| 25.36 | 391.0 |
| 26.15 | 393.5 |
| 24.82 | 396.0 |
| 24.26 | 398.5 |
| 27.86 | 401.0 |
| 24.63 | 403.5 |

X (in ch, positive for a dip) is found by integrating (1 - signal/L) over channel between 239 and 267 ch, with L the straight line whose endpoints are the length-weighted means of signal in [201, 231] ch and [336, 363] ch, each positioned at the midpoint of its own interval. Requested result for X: -3.32 ch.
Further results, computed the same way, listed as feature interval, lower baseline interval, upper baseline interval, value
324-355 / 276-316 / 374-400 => 5.8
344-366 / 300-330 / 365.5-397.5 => 4.9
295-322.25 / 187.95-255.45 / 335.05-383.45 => -5.0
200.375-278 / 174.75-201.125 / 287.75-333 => 1.7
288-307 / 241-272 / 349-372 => -2.2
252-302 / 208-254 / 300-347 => -4.0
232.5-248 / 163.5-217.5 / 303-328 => 0.7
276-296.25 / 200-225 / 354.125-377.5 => -1.9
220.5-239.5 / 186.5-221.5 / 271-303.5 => 0.9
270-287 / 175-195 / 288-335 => -0.1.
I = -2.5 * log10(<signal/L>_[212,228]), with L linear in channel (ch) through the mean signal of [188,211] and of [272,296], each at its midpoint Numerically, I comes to 0.06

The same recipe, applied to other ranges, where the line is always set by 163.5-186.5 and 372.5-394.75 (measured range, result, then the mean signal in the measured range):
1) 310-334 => -0.025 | 25.7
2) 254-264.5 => -0.071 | 25.7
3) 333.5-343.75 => 0.183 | 21.5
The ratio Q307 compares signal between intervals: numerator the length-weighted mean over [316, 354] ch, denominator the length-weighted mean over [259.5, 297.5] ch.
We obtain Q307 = 0.9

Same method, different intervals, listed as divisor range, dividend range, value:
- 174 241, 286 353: 1.05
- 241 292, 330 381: 0.88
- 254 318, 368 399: 0.99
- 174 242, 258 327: 1.13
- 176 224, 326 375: 0.94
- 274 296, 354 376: 0.91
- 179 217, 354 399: 1.06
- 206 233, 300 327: 1.17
